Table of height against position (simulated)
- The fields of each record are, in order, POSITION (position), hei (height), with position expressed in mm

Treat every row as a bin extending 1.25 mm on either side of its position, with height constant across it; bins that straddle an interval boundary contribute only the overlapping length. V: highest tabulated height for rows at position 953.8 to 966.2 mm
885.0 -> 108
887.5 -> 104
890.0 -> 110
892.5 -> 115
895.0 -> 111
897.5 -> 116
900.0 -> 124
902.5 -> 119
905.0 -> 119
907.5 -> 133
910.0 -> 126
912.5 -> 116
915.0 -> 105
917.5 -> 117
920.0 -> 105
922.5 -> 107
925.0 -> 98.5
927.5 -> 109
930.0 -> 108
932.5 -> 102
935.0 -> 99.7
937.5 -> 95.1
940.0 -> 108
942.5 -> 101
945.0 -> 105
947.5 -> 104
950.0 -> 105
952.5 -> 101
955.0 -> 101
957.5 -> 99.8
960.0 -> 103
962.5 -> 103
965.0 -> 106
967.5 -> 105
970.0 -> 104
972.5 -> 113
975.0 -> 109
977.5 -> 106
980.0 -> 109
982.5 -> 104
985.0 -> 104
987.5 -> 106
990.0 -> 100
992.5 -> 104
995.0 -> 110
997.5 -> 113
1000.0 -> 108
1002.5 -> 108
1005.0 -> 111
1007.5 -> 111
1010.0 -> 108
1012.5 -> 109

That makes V 106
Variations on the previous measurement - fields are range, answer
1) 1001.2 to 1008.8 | 111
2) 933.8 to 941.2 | 108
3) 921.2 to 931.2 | 109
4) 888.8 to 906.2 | 124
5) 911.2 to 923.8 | 117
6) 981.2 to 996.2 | 110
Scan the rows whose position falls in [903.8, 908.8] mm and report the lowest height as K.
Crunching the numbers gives 119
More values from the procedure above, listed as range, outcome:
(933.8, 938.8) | 95.1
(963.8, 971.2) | 104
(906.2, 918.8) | 105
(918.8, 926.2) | 98.5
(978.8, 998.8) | 100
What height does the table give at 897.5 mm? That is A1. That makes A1 116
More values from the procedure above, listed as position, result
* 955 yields 101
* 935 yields 99.7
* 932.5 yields 102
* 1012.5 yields 109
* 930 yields 108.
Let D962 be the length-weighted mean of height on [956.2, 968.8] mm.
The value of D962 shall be 103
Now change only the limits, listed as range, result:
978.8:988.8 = 106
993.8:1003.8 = 110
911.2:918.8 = 113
